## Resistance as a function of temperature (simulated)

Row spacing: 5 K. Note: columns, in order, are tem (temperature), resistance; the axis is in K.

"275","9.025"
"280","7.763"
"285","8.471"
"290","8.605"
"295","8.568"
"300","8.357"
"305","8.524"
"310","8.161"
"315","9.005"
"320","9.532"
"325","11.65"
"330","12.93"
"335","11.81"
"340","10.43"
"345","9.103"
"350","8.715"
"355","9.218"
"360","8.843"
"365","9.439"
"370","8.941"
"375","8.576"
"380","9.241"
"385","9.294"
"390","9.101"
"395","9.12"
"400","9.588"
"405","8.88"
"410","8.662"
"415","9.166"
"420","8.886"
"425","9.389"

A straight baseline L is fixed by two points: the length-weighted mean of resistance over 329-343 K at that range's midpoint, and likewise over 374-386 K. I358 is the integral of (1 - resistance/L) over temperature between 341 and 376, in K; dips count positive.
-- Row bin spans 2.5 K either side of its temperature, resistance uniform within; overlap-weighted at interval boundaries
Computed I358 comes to 4.0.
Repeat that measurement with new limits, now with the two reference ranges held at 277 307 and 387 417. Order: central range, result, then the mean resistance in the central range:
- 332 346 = -3.21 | 10.7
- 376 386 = -0.23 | 9.16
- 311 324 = -1.31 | 9.42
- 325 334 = -3.92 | 12.4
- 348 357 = -0.20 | 8.97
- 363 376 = -0.20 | 9.02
